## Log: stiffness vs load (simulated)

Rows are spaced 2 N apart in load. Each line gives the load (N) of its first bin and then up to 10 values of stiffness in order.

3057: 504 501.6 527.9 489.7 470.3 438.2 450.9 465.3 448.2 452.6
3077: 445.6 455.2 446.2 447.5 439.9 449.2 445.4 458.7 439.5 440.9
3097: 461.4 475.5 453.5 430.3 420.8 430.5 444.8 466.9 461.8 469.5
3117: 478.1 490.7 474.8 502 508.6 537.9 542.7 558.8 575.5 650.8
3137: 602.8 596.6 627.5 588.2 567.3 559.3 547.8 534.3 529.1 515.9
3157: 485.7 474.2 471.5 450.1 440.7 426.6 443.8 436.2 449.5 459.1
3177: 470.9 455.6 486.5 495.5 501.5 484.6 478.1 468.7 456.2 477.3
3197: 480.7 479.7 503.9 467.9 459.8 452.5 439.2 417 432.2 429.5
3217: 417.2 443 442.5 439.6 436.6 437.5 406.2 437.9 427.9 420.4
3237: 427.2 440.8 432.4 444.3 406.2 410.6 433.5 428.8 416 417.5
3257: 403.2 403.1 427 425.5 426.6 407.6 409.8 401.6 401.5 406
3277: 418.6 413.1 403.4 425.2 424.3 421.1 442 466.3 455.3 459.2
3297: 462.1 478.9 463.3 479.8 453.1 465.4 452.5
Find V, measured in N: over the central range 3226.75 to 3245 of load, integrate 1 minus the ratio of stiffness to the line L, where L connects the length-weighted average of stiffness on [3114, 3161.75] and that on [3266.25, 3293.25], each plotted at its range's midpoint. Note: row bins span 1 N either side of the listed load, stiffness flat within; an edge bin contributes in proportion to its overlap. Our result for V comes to 1.1 N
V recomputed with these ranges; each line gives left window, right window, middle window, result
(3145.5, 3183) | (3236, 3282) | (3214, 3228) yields 0.3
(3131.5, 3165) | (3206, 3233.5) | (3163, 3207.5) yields 1.7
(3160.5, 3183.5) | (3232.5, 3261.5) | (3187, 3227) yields -1.2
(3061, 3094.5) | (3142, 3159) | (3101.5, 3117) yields 1.3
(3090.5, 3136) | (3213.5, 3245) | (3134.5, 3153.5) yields -4.4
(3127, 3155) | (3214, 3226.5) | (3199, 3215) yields 0.2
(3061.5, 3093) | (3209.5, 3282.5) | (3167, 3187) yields -1.4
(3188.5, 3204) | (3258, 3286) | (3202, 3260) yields 2.3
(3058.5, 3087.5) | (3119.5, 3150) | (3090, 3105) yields 1.5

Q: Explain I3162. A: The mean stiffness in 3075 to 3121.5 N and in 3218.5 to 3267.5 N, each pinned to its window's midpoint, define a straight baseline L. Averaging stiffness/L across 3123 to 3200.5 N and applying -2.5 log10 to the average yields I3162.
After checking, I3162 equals -0.15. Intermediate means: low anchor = 453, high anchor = 426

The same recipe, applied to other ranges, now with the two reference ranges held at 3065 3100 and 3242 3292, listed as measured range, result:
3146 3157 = -0.209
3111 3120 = -0.068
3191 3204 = -0.109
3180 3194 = -0.115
